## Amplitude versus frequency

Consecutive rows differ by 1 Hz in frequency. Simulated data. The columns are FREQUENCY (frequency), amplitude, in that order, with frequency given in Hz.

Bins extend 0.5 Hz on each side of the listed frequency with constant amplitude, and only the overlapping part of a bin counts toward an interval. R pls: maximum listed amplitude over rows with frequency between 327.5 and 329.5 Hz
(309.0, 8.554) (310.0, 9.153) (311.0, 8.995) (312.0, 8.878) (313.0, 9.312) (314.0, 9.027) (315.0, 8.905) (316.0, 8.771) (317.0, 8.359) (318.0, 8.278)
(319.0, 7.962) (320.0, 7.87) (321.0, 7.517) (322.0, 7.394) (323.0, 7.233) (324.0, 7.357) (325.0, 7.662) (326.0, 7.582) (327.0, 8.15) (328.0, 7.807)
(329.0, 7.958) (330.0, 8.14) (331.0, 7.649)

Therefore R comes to 7.958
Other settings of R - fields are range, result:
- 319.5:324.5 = 7.87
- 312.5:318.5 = 9.312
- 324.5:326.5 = 7.662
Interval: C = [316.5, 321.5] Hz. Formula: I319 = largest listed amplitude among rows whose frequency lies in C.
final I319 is 8.359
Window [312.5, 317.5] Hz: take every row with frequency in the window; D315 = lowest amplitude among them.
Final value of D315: 8.359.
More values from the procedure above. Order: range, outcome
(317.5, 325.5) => 7.233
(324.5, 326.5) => 7.582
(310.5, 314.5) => 8.878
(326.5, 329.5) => 7.807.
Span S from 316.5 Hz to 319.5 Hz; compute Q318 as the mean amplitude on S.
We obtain 8.2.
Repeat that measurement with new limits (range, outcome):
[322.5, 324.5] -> 7.29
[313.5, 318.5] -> 8.67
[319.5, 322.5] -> 7.59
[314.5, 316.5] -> 8.84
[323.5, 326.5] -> 7.53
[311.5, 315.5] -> 9.03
